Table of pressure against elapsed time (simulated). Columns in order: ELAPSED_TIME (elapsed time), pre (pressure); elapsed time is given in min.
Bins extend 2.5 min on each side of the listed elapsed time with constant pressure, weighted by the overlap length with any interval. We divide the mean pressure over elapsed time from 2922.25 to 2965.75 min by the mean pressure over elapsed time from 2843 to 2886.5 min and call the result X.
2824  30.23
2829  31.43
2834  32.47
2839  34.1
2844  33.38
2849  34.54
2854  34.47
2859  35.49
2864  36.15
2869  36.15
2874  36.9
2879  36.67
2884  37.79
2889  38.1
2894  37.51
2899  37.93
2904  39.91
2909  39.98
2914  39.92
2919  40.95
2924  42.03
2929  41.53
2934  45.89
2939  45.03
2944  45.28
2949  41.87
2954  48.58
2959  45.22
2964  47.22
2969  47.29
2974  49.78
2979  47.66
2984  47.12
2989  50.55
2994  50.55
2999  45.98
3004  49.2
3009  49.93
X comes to 1.2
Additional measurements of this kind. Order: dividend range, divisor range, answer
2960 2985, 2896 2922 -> 1.20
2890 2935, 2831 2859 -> 1.19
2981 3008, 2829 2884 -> 1.39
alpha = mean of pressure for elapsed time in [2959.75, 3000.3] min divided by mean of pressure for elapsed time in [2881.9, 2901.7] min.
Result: 1.27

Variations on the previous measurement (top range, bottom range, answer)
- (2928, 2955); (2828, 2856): 1.33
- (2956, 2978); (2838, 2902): 1.31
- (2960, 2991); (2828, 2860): 1.43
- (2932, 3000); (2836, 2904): 1.30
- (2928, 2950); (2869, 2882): 1.20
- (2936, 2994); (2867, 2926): 1.22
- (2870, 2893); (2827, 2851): 1.12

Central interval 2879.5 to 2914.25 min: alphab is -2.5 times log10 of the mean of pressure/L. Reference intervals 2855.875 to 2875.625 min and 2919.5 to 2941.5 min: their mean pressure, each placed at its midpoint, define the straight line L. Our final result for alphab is 0.03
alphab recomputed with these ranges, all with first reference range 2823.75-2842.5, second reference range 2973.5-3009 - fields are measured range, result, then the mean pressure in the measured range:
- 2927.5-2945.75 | -0.04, 44.6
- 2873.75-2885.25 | 0.00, 37.1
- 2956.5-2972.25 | -0.02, 46.7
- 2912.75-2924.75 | 0.01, 40.9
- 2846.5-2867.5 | -0.01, 35.2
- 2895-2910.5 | 0.01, 39.1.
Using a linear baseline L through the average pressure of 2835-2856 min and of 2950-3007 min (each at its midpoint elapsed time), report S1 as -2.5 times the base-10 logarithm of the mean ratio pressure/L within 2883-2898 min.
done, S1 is 0.025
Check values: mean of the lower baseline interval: 34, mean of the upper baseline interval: 48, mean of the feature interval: 37.8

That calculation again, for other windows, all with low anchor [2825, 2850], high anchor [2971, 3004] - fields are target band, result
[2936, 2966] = -0.02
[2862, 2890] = 0.00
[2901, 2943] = 0.00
